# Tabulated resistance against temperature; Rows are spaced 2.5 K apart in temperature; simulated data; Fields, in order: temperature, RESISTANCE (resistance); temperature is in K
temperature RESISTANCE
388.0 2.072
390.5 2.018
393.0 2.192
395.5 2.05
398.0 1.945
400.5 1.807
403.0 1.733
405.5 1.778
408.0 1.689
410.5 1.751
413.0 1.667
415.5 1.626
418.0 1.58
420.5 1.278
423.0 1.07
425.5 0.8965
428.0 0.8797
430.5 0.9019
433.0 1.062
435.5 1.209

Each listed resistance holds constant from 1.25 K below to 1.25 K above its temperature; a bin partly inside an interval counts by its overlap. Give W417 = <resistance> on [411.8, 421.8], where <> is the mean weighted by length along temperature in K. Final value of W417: 1.53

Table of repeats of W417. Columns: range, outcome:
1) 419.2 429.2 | 1.03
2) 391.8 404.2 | 1.95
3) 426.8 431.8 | 0.893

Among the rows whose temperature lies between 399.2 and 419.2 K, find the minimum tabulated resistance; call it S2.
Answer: 1.58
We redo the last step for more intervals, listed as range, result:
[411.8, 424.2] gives 1.07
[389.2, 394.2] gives 2.018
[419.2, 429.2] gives 0.8797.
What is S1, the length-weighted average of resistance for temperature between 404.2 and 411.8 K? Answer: 1.74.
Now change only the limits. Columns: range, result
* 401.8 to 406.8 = 1.76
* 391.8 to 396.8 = 2.12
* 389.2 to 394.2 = 2.1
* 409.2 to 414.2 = 1.71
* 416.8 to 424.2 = 1.31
